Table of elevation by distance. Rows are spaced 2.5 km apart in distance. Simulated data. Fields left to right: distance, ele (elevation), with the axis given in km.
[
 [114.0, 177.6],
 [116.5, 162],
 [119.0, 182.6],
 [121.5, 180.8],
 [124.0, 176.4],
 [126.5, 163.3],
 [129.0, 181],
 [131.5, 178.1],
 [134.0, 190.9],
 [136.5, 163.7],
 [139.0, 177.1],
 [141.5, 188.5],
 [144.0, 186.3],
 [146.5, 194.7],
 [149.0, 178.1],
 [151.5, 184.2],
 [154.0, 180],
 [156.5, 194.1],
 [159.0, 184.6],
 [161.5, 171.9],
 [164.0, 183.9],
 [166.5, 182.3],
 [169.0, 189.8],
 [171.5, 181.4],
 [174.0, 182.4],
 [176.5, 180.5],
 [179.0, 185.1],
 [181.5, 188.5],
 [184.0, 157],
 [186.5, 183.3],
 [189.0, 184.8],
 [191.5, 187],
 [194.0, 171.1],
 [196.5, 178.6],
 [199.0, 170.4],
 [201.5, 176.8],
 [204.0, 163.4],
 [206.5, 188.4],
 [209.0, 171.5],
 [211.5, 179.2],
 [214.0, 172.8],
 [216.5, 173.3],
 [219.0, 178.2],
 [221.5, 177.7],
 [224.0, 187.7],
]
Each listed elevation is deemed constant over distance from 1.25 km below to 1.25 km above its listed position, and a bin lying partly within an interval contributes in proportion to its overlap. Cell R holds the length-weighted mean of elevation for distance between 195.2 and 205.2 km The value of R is 172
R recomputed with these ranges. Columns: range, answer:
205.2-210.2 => 180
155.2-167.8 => 183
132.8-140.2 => 177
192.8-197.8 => 175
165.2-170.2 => 186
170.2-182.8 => 183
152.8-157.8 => 187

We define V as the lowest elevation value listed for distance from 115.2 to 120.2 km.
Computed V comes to 162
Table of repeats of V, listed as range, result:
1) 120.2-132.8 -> 163.3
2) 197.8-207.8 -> 163.4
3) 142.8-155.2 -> 178.1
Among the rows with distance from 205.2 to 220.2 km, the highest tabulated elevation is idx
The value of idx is 188.4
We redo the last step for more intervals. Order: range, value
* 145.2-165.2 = 194.7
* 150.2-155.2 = 184.2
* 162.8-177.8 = 189.8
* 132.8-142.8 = 190.9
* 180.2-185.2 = 188.5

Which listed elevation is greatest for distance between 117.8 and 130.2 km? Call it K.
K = 182.6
